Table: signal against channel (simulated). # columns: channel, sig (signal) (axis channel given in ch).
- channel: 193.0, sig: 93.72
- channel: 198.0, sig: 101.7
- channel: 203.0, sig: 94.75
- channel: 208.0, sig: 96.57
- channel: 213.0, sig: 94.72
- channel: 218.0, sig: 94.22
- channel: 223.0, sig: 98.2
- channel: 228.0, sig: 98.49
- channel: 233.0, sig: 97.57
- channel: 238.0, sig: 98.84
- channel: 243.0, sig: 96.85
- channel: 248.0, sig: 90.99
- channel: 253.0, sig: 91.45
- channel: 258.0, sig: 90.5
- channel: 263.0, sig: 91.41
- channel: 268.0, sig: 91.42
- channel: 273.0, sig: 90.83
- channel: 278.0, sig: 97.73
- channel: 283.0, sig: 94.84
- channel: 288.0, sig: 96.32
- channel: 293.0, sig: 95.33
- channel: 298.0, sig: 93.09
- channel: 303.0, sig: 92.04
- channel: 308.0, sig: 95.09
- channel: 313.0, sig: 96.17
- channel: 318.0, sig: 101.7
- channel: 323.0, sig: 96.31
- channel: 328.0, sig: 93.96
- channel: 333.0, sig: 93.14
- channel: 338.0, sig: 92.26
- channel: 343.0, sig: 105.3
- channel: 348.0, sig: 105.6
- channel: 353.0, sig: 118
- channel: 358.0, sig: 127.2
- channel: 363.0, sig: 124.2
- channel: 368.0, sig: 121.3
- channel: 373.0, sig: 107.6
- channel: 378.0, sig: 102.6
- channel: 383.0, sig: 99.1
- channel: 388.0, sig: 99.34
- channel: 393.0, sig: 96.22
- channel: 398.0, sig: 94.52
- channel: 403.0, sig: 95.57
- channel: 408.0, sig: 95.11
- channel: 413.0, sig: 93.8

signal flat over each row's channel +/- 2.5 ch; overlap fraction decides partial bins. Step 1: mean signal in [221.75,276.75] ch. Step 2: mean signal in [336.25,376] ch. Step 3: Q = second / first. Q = 1.20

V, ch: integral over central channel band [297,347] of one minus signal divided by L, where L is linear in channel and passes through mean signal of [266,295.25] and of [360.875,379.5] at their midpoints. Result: 3.53 ch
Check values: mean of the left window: 94.5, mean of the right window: 114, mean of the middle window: 96.3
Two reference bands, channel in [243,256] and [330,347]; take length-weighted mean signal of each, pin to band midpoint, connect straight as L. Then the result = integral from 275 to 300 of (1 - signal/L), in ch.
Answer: -0.2 ch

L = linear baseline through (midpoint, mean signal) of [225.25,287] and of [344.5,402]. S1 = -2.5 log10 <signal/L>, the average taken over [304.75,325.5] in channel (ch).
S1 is 0.046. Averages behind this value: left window 94.3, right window 108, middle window 97.1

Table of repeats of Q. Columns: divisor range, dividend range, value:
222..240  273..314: 0.96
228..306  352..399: 1.16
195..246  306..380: 1.09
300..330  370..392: 1.07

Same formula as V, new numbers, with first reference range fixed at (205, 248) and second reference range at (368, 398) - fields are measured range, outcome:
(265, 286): 0.98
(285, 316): 1.38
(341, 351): -0.52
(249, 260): 0.74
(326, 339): 0.93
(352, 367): -3.28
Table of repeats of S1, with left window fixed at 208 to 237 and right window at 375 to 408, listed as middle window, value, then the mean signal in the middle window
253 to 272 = 0.07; 91.1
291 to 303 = 0.04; 93.7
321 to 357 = -0.05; 102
